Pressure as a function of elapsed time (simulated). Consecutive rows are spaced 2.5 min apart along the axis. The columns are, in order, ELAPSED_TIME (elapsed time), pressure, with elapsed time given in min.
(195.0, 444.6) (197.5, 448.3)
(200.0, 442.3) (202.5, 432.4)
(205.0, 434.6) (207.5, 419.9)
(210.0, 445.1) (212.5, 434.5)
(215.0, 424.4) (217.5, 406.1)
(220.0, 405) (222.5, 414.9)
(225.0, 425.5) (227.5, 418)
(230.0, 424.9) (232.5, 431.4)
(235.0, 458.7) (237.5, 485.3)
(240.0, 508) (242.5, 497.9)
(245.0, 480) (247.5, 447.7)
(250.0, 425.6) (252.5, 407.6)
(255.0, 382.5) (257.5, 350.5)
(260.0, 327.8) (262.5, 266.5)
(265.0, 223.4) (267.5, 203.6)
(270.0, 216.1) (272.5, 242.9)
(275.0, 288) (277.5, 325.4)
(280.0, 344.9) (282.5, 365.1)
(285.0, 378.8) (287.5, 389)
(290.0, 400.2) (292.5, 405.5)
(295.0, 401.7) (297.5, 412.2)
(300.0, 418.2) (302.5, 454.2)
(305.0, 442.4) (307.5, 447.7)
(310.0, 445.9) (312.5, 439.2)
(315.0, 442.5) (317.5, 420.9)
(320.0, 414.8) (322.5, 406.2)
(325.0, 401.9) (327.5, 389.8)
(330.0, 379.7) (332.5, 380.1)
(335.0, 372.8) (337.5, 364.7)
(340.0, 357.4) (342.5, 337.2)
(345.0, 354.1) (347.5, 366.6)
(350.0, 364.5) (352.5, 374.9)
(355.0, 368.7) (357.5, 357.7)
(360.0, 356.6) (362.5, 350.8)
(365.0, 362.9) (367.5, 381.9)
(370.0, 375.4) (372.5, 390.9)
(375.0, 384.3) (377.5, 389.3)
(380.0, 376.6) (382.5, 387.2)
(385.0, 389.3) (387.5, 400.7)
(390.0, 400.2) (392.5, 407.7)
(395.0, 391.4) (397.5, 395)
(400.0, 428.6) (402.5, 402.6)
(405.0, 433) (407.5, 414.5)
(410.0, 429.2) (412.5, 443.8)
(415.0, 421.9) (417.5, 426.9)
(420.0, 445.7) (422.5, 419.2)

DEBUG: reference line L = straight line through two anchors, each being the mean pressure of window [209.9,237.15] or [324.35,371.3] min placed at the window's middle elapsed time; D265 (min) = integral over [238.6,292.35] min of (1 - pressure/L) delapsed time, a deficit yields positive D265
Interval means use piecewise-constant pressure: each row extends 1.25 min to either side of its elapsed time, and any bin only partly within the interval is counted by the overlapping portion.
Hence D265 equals 6.7 min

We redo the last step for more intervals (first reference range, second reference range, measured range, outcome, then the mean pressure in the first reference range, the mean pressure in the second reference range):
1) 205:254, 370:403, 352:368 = 1.5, 440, 395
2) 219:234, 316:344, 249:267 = 3.4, 421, 384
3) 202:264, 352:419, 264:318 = 5.5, 421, 395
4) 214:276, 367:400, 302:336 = -2.6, 383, 392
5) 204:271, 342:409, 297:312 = -1.8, 399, 384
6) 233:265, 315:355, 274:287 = 1.8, 412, 381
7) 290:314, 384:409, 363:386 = 1.7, 428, 407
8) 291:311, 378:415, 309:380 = 6.1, 428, 407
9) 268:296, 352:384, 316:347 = -2.1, 337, 374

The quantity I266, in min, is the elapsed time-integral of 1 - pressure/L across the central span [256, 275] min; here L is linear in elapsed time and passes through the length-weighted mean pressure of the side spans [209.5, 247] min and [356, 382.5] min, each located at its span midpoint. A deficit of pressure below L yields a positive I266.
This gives 7.18 min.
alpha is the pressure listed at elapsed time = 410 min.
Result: 429.2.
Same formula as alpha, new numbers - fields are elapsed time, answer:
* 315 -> 442.5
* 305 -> 442.4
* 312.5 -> 439.2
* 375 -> 384.3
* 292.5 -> 405.5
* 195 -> 444.6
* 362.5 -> 350.8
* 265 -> 223.4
